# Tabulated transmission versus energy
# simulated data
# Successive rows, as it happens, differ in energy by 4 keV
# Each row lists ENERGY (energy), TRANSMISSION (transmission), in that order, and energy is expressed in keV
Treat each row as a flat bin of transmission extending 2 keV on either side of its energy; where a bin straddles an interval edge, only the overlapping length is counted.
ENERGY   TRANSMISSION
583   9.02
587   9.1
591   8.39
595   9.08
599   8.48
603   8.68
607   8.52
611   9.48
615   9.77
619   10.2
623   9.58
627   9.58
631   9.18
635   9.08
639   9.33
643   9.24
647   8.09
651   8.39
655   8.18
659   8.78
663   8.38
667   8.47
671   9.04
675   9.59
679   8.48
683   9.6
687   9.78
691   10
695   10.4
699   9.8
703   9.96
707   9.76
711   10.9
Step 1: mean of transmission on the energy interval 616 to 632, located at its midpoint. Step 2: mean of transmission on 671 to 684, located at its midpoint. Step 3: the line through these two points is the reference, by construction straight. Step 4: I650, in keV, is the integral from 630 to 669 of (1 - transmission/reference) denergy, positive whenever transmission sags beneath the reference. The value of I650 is 3.0 keV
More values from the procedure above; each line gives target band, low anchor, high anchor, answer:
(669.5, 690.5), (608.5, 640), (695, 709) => 0.97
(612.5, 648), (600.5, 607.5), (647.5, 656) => -4.03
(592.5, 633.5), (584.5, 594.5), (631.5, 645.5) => -1.17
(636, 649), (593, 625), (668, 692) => 0.53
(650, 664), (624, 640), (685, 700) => 1.69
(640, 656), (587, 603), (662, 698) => 0.98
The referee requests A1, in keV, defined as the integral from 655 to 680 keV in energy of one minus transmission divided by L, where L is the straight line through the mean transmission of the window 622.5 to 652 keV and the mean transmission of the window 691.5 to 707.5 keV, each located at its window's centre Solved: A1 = 2.0 keV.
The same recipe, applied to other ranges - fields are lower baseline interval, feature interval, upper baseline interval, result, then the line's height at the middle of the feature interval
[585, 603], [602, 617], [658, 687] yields -0.59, 8.8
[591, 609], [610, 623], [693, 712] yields -1.33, 8.89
